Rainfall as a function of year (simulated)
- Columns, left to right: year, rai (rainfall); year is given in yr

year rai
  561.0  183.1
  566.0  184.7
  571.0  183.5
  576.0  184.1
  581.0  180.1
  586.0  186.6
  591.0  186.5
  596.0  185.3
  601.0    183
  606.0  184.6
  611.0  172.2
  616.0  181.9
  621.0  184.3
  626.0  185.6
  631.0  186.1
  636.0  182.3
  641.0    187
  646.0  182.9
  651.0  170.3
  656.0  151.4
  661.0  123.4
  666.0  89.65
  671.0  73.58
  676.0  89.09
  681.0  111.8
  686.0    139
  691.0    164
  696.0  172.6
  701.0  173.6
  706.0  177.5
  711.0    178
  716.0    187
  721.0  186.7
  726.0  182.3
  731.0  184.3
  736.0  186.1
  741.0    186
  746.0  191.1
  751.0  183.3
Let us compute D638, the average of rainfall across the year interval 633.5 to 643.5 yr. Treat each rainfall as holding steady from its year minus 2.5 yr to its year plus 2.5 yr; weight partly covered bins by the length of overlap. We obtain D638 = 185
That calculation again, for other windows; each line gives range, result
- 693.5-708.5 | 175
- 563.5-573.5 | 184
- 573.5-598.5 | 185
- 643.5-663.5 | 157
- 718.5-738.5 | 185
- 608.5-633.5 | 182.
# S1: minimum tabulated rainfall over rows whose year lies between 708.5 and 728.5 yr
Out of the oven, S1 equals 178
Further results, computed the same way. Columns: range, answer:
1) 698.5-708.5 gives 173.6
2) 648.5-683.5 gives 73.58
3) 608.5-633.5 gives 172.2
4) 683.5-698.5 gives 139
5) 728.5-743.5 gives 184.3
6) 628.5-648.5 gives 182.3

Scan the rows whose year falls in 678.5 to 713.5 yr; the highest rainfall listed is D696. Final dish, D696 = 178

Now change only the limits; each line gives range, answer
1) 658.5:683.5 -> 123.4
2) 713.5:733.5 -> 187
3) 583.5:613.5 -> 186.6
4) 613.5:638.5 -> 186.1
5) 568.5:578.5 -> 184.1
